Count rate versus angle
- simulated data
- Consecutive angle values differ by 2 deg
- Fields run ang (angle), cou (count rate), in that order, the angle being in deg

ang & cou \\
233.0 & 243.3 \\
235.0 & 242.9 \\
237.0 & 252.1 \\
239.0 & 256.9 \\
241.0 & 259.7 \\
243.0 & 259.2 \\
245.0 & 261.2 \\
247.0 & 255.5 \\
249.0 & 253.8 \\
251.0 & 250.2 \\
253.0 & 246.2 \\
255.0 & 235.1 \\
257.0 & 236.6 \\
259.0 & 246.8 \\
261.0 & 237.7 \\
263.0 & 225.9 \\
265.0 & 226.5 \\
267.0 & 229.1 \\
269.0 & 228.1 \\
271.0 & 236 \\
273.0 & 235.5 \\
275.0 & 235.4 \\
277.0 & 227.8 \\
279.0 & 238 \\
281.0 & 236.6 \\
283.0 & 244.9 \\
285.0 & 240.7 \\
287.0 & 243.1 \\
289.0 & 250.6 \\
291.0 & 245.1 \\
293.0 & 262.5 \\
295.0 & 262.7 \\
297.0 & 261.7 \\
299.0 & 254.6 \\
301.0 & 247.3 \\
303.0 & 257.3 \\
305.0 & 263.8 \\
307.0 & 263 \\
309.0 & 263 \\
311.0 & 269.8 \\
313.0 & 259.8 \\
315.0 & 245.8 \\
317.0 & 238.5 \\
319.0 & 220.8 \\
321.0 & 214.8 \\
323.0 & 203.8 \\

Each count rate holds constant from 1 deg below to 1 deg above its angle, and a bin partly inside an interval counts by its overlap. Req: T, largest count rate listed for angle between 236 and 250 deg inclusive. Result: 261.2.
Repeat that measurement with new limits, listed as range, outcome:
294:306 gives 263.8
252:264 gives 246.8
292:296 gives 262.7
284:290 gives 250.6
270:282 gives 238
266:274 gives 236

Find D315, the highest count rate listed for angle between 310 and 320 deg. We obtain 269.8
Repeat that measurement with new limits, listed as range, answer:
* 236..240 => 256.9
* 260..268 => 237.7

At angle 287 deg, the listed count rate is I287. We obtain 243.1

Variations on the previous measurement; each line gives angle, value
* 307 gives 263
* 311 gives 269.8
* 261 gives 237.7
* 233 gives 243.3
